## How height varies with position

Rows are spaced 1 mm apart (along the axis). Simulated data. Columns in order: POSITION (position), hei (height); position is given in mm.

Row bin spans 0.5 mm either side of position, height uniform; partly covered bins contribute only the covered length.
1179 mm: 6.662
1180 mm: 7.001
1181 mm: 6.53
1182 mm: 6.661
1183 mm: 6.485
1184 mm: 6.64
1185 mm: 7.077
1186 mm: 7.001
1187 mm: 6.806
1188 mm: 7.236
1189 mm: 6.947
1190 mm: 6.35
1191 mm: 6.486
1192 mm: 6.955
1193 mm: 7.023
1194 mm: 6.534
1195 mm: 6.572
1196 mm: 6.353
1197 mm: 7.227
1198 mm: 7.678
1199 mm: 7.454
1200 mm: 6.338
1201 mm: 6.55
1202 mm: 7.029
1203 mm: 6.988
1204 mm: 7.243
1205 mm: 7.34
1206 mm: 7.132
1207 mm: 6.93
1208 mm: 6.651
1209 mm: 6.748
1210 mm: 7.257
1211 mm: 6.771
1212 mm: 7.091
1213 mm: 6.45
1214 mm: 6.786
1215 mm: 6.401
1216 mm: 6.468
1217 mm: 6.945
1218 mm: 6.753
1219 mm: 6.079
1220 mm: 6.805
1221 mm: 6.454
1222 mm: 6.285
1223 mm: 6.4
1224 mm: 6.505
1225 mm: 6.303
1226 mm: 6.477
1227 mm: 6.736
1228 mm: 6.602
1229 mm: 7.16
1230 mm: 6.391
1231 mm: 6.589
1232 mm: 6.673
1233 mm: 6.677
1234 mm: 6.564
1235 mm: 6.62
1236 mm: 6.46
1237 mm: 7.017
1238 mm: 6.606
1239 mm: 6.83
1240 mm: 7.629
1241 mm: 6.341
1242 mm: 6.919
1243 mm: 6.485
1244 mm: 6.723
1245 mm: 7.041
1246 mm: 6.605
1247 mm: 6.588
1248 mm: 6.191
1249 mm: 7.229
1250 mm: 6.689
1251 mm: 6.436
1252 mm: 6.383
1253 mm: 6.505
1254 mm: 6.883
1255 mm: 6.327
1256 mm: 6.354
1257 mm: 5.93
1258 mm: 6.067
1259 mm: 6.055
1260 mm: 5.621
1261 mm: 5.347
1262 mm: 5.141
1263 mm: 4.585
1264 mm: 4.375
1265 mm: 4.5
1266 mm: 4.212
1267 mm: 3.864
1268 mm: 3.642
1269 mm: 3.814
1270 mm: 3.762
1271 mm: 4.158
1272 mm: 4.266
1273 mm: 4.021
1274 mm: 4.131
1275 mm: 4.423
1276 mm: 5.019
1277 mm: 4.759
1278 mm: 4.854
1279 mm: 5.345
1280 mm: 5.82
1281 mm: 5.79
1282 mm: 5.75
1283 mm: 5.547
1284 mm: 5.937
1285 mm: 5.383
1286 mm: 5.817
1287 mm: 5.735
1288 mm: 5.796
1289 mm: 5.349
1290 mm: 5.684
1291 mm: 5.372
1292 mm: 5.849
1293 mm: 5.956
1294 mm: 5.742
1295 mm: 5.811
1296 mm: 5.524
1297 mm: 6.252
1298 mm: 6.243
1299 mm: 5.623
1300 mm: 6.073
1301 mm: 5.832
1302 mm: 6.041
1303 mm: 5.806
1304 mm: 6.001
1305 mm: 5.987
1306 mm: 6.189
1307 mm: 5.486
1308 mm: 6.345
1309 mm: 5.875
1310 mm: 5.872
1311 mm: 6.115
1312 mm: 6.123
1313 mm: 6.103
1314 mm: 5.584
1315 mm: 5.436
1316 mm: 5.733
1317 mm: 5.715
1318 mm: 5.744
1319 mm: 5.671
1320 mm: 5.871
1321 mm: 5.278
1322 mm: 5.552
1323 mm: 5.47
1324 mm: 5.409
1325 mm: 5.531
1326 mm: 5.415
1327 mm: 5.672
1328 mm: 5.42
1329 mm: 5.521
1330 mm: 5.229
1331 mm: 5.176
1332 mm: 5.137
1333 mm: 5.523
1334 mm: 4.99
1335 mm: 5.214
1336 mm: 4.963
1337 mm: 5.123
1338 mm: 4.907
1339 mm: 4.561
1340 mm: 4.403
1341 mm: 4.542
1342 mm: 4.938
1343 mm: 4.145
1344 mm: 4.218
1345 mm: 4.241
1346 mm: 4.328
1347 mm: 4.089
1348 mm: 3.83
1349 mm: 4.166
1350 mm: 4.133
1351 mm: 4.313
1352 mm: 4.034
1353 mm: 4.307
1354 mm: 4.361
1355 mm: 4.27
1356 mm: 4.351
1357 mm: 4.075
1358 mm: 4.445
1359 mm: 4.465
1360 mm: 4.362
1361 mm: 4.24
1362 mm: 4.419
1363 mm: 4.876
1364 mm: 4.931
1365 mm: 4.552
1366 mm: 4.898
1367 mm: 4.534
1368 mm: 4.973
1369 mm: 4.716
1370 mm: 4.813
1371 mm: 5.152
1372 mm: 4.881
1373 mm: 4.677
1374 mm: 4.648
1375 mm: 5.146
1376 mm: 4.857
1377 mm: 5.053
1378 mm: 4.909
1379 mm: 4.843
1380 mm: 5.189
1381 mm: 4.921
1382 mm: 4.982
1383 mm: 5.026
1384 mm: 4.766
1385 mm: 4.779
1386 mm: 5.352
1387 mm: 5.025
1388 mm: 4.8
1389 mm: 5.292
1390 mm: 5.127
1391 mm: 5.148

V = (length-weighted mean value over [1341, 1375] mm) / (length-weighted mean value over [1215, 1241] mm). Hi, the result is 0.68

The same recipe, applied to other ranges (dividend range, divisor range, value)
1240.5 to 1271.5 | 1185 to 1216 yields 0.83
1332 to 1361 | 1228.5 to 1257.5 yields 0.67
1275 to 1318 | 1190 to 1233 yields 0.85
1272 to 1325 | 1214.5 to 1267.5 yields 0.89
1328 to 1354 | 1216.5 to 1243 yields 0.70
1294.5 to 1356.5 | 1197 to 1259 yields 0.78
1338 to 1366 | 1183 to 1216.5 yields 0.64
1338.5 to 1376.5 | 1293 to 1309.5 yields 0.76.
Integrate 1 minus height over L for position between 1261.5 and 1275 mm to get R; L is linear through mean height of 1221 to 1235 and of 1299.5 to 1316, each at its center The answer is 4.4 mm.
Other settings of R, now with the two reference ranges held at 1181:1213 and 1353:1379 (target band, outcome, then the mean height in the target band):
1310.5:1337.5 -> -1.5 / 5.51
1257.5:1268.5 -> 2.1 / 4.86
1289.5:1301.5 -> -0.5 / 5.83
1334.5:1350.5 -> 1.6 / 4.49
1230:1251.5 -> -1.4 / 6.7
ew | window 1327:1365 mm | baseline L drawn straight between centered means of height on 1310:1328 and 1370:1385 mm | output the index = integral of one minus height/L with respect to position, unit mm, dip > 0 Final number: 5.1 mm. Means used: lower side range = 5.67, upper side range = 4.92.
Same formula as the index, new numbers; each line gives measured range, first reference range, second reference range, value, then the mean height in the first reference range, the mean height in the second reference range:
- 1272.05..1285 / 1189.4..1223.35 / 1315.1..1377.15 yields 1.5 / 6.78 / 4.84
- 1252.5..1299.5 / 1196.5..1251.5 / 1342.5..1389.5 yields 5.2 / 6.75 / 4.63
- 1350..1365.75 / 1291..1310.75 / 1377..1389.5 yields 2.6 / 5.91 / 4.99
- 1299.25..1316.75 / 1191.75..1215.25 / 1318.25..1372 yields -1.9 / 6.9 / 4.79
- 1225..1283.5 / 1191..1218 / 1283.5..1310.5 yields 4.7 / 6.87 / 5.84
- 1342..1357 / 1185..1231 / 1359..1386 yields 2.6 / 6.77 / 4.82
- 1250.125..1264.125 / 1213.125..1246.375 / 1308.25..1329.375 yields 1.0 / 6.64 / 5.68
